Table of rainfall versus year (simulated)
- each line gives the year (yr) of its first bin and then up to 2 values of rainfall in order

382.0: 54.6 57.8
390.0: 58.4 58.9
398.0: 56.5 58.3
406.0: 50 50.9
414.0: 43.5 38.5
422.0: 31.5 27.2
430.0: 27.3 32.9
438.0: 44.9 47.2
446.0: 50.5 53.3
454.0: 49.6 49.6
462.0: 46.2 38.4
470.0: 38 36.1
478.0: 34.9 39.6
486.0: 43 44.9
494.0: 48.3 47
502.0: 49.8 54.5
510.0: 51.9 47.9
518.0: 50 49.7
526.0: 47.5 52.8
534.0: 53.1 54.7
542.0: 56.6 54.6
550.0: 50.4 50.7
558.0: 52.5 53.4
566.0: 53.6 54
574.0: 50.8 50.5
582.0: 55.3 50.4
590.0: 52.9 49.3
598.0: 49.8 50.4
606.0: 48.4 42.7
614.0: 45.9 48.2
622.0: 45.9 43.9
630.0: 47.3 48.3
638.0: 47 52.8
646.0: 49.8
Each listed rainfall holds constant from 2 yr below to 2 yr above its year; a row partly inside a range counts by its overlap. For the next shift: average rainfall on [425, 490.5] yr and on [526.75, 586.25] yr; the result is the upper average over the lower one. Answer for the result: 1.3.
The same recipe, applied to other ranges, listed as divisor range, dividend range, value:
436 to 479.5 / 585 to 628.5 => 1.08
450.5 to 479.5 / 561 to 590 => 1.24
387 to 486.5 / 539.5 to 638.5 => 1.13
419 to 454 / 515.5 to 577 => 1.31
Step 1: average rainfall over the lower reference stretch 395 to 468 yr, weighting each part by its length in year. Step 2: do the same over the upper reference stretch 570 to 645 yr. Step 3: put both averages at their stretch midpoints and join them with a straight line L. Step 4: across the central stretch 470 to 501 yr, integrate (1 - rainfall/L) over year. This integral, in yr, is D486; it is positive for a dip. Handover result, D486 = 2.6 yr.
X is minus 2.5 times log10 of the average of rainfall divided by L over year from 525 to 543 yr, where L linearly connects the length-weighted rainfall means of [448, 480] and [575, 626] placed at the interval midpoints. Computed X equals -0.15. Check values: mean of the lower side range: 43.3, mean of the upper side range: 49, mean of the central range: 53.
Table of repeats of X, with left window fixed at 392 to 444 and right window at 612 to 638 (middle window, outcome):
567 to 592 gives -0.14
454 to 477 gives 0.06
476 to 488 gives 0.14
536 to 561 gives -0.17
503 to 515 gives -0.15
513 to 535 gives -0.11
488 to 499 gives -0.05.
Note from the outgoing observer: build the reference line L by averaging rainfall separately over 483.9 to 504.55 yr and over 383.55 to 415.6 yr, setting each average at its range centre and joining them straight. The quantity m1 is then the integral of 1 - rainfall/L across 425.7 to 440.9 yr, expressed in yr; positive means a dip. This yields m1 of 5.02 yr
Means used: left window 54.4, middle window 34.6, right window 46.8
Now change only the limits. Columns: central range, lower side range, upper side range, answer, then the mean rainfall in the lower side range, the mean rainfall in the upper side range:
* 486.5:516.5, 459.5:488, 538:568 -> -3.0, 39.6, 53.2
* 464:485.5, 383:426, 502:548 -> 5.6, 49.4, 52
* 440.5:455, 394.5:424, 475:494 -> -2.0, 47.6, 41.2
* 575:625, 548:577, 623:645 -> 0.9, 52.1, 47.9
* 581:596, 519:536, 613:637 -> -1.1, 50.7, 46.6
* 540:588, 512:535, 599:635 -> -4.0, 50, 46.8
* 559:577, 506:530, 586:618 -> -1.3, 50.1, 48.6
